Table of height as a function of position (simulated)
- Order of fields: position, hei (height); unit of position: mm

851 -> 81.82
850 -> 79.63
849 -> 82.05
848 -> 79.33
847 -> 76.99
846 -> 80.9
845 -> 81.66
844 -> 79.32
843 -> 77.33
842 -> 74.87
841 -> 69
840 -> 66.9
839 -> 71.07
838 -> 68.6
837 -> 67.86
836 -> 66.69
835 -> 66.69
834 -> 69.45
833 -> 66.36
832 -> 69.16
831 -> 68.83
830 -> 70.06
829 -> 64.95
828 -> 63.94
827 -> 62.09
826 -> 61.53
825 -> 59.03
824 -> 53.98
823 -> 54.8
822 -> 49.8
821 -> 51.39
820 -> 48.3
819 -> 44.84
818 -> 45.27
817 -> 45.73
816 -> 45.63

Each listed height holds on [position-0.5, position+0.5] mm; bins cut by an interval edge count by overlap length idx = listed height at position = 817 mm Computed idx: 45.73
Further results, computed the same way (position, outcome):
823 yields 54.8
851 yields 81.82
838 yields 68.6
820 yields 48.3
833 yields 66.36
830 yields 70.06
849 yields 82.05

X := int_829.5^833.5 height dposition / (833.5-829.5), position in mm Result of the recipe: 68.6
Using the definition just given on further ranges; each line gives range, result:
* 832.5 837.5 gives 67.4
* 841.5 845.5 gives 78.3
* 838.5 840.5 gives 69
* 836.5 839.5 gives 69.2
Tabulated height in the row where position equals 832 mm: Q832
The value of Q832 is 69.16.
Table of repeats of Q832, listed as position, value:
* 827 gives 62.09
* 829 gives 64.95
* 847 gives 76.99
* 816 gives 45.63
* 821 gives 51.39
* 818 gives 45.27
